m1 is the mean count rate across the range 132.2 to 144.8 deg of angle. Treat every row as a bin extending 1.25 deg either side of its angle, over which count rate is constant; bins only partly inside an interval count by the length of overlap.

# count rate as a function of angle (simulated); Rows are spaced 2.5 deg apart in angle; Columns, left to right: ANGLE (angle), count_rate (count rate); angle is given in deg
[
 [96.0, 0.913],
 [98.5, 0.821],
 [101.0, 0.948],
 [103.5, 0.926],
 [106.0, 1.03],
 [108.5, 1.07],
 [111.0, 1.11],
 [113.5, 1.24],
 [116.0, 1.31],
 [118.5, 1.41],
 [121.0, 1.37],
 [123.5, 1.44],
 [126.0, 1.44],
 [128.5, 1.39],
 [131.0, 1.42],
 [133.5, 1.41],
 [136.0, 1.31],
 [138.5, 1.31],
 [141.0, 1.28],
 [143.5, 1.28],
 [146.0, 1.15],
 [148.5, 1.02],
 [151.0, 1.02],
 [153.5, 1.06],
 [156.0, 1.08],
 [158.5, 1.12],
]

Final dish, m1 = 1.32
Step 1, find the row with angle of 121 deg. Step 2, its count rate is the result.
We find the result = 1.37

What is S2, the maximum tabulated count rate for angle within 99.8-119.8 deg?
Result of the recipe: 1.41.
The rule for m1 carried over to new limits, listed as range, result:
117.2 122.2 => 1.39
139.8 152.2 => 1.15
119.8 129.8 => 1.41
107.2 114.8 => 1.14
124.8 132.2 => 1.42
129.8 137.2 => 1.38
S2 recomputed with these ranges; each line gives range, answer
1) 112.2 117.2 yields 1.31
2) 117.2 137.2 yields 1.44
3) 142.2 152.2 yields 1.28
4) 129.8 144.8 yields 1.42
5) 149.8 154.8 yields 1.06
